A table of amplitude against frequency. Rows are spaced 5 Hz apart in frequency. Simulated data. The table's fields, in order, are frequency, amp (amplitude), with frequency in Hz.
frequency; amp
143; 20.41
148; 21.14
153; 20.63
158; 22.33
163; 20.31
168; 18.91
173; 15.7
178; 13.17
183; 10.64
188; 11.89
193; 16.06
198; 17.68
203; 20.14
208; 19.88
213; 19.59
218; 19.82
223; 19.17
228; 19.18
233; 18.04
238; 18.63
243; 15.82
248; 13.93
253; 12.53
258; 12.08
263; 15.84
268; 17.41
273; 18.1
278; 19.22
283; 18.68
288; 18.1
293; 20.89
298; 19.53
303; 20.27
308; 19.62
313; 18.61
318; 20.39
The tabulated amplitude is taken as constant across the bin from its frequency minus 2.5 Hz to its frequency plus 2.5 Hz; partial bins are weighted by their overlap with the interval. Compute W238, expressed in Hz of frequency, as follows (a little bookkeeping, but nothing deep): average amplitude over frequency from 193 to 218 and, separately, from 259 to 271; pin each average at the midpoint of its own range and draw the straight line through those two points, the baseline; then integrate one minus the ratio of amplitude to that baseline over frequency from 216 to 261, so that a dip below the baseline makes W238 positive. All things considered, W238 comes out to 2.5 Hz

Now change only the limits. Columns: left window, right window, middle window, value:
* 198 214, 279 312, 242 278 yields 7.6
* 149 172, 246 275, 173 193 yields 6.5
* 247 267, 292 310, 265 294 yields -2.7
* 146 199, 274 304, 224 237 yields -0.3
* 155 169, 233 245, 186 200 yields 3.0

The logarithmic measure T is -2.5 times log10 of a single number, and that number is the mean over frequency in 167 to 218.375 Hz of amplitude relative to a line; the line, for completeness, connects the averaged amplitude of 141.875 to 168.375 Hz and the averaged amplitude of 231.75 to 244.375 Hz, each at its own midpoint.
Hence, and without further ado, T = 0.17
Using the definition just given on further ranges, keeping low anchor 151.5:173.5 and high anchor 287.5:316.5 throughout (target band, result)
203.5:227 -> 0.01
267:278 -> 0.09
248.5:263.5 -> 0.43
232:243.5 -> 0.12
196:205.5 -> 0.05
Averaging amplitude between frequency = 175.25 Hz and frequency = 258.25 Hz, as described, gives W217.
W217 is 16.5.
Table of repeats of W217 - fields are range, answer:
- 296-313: 19.6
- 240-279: 15.5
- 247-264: 13.4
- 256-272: 15.5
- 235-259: 14.8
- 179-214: 16.3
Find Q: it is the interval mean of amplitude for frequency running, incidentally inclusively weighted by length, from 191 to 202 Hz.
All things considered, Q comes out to 17.4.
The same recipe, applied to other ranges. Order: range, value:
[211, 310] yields 17.8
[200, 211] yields 19.9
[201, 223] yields 19.8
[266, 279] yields 18.2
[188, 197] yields 15.2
